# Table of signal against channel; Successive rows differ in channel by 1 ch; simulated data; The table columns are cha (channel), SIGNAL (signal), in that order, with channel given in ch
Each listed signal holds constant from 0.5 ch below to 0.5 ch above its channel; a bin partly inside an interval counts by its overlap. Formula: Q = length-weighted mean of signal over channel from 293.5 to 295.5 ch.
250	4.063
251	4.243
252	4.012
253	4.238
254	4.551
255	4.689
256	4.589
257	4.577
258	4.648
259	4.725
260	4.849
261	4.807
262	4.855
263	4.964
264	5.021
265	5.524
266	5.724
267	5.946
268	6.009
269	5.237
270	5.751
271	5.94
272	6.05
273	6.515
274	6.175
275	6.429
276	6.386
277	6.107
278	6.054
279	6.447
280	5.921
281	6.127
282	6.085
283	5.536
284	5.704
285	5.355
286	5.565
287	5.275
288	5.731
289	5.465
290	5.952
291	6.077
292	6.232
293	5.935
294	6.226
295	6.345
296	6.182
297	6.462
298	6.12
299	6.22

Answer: 6.29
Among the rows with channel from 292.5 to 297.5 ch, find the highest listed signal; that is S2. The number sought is 6.462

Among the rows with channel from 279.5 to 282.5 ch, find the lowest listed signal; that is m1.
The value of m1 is 5.921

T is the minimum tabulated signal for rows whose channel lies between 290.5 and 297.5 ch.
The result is 5.935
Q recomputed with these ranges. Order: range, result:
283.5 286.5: 5.54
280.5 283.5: 5.92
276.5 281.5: 6.13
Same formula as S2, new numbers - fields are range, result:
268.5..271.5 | 5.94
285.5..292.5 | 6.232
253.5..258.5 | 4.689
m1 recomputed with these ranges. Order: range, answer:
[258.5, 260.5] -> 4.725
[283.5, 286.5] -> 5.355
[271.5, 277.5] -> 6.05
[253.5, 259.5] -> 4.551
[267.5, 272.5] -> 5.237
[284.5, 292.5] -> 5.275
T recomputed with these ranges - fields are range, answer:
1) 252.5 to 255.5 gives 4.238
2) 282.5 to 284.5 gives 5.536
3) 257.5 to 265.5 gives 4.648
